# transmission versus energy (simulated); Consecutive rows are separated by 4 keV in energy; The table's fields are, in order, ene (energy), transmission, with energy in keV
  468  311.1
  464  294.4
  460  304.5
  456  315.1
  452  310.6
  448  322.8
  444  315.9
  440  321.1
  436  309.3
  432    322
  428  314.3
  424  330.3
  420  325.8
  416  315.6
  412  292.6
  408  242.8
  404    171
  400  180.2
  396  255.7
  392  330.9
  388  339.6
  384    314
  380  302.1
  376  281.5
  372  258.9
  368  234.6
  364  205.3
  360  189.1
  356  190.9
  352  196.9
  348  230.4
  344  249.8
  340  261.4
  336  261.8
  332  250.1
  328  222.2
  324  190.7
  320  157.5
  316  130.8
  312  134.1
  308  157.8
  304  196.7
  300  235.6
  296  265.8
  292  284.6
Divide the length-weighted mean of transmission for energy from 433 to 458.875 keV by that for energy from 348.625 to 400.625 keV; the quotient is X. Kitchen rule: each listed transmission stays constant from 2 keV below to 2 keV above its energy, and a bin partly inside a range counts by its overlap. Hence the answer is 1.24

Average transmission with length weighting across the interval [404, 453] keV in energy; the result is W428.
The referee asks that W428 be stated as 305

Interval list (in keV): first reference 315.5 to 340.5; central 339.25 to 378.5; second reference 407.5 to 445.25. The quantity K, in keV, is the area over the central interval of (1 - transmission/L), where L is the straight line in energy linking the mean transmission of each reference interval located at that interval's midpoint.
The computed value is 2.2 keV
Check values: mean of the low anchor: 212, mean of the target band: 230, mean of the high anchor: 311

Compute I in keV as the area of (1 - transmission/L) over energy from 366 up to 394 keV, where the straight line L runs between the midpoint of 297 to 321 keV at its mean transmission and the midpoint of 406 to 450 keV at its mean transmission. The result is -4.2 keV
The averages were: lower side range 173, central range 295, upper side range 310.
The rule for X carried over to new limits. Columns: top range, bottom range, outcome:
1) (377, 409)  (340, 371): 1.23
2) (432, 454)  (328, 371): 1.39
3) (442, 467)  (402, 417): 1.23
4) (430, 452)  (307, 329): 1.94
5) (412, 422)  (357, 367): 1.57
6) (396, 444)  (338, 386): 1.17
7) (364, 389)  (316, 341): 1.30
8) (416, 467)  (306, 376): 1.51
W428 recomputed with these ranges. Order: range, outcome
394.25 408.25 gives 208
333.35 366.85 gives 224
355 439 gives 273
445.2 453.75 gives 317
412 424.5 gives 318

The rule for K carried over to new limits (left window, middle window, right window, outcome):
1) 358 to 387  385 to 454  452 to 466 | -2.5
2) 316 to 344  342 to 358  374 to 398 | 2.0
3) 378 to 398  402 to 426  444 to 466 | 2.3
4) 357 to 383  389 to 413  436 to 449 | 2.5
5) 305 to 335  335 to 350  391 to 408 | -4.3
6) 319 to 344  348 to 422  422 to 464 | 4.0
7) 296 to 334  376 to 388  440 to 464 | -2.8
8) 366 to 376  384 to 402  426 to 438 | -0.4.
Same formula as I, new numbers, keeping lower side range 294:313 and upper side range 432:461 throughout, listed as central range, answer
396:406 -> 3.1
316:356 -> 1.7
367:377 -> -0.1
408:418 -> -0.1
